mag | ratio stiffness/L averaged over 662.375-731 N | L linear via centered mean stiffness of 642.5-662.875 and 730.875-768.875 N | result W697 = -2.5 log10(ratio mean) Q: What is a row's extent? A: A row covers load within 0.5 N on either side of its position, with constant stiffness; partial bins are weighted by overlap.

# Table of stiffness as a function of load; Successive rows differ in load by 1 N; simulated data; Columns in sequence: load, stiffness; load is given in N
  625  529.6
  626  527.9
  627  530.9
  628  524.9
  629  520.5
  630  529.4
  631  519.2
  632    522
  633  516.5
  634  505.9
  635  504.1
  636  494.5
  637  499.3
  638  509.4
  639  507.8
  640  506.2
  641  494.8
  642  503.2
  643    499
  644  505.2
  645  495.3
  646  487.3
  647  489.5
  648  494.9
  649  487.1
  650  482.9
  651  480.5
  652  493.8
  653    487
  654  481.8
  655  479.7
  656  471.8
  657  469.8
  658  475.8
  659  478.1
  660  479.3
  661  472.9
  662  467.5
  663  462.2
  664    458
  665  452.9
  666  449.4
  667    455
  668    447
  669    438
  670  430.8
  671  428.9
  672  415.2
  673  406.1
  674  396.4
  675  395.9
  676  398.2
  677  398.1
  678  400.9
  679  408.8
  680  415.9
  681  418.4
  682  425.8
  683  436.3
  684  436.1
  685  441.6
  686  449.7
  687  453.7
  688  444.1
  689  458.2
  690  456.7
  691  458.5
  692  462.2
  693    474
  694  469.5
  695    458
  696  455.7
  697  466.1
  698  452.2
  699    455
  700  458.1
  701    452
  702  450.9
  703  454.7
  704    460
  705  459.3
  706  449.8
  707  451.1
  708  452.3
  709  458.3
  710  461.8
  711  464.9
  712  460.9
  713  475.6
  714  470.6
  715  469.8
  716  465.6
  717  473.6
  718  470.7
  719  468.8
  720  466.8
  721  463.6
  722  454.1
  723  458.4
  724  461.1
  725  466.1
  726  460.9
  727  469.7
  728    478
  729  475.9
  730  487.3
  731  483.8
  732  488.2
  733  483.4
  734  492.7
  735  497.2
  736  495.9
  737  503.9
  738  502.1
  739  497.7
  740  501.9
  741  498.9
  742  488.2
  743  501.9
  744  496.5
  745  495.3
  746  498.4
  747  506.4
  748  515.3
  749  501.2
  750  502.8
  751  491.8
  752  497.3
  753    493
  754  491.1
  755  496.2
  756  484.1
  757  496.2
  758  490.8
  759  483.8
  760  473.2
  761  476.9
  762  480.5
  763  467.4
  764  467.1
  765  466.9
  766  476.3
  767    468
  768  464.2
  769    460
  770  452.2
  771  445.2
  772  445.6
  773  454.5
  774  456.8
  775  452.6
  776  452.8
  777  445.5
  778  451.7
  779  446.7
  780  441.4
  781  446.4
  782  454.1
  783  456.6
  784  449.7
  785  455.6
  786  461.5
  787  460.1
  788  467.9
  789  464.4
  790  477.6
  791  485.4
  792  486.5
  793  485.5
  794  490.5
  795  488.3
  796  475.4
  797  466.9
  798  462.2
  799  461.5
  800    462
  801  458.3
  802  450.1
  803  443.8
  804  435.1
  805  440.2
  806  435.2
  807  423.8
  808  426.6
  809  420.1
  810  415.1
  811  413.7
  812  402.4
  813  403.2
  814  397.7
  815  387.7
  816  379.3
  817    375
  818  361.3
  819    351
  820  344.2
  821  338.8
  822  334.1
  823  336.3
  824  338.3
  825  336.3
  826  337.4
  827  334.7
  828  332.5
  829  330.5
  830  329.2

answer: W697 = 0.08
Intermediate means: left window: 484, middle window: 450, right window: 490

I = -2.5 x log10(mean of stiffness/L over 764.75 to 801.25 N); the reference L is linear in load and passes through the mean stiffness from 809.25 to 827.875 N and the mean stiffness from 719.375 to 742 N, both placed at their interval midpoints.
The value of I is -0.12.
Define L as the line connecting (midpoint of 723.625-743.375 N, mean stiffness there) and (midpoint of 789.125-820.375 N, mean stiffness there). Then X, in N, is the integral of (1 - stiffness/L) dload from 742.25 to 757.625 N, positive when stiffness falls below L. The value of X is -0.8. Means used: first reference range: 487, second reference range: 433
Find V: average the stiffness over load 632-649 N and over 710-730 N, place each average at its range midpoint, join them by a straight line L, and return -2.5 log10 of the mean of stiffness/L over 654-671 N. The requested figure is 0.07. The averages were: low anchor 501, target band 461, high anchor 467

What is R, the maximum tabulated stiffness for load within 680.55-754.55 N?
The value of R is 515.3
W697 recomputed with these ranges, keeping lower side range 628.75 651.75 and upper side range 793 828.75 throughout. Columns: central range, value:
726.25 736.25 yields -0.08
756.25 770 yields -0.10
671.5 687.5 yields 0.15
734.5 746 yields -0.12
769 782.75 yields -0.06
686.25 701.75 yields 0.03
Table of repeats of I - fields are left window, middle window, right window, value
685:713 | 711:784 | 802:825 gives -0.11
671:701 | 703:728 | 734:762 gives 0.00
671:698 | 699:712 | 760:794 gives -0.04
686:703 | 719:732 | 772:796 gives -0.02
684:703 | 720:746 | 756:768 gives -0.04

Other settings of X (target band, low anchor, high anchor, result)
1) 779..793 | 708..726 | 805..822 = -1.7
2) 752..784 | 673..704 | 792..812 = -1.4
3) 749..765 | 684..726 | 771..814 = -1.1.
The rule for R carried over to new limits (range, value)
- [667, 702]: 474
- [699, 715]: 475.6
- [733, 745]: 503.9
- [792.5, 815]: 490.5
